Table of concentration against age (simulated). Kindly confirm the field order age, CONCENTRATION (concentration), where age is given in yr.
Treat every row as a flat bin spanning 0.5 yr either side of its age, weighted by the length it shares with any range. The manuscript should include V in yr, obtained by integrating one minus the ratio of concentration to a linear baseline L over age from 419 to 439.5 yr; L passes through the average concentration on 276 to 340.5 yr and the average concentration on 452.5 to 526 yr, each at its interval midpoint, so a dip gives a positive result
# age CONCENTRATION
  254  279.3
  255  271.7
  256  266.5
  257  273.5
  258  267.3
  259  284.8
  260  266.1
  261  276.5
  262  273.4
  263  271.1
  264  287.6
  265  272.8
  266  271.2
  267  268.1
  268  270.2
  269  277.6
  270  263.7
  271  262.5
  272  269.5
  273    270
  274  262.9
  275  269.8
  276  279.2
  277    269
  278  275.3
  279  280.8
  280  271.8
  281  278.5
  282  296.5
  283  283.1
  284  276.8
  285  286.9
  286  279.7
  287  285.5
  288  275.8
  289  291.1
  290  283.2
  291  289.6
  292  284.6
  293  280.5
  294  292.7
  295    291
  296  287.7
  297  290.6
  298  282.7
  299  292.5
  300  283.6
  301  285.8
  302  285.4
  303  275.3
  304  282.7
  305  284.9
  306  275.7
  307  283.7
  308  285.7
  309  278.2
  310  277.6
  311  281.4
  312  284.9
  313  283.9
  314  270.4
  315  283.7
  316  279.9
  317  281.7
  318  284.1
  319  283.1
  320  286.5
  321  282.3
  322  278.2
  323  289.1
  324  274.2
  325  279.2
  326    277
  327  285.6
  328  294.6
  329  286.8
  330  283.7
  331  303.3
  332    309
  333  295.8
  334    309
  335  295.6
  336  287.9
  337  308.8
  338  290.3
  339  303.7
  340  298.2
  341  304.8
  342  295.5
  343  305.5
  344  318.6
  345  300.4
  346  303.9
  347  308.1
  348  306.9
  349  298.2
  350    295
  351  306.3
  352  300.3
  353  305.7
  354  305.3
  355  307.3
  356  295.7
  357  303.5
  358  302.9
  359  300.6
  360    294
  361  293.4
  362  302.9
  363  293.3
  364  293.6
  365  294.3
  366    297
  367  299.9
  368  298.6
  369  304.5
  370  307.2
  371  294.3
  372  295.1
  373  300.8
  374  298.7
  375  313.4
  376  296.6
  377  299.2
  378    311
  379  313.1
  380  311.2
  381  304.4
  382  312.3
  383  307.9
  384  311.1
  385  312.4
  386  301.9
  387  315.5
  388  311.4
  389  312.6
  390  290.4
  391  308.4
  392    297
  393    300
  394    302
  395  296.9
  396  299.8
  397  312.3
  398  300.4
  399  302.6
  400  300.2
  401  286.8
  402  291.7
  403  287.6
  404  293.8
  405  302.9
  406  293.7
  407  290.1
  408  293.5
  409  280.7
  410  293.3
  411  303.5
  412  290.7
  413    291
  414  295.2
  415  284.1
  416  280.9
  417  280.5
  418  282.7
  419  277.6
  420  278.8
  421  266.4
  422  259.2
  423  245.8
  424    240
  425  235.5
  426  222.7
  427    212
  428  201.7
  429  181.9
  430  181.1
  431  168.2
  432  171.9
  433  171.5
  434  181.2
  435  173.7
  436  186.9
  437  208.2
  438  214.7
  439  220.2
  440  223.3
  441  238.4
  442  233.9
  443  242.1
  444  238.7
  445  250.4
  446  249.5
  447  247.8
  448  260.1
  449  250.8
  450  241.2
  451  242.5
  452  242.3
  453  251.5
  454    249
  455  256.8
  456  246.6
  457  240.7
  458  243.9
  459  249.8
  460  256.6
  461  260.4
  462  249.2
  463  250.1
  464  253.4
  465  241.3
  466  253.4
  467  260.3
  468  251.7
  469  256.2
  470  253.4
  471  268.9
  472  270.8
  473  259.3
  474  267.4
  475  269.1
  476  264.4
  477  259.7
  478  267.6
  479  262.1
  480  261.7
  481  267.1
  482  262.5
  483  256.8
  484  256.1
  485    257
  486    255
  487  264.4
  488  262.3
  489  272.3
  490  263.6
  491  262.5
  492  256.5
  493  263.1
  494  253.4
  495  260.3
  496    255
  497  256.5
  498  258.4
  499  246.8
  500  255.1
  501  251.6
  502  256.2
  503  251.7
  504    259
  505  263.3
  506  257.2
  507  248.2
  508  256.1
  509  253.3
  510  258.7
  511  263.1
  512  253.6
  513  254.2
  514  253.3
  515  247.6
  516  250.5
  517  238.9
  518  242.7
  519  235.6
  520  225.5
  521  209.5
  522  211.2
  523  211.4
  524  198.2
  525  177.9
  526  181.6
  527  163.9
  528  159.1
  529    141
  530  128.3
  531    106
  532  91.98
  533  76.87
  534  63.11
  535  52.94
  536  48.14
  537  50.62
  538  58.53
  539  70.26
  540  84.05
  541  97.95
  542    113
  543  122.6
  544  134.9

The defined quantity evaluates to 3.9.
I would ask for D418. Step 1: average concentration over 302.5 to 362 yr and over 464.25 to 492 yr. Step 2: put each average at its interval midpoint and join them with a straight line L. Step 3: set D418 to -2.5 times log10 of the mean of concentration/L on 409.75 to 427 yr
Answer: 0.01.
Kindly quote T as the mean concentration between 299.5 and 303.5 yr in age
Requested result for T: 283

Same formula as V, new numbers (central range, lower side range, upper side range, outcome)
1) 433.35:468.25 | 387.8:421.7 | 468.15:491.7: 4.5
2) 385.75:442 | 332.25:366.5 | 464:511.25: 3.8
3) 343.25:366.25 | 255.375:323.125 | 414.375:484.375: -3.2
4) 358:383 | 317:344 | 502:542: -3.0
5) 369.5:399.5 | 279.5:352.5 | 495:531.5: -4.1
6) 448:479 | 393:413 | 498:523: 1.6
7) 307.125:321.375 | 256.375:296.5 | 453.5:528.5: -0.5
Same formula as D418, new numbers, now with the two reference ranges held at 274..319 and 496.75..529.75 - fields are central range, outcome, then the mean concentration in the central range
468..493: -0.098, 262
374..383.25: -0.168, 307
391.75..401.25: -0.160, 300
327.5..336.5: -0.085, 296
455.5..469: -0.030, 251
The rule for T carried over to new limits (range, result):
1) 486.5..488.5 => 263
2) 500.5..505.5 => 256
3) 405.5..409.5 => 290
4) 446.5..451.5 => 248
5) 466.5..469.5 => 256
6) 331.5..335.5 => 302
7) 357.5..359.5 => 302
